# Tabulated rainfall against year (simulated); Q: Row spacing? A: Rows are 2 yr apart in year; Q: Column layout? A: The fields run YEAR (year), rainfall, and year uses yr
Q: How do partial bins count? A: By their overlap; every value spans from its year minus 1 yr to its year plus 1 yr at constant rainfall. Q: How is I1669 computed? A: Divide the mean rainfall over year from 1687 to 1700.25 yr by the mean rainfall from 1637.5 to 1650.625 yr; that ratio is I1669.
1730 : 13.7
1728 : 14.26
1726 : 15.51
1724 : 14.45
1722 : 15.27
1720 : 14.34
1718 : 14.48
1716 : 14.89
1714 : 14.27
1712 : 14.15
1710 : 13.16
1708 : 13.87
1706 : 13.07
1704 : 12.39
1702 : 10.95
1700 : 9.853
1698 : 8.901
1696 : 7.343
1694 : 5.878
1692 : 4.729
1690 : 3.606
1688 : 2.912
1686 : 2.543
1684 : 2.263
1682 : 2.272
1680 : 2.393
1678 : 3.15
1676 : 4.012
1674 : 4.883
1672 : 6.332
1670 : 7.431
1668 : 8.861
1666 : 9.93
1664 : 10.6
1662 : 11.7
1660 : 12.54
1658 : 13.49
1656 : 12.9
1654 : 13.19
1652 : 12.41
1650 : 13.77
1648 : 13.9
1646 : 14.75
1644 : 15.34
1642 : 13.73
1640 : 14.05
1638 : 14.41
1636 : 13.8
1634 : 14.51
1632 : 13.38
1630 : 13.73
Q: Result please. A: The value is 0.42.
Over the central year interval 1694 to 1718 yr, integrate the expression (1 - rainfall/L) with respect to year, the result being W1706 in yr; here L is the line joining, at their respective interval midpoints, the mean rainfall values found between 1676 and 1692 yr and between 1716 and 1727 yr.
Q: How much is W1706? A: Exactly -4.87 yr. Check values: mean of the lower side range 2.94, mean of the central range 11.9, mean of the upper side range 14.8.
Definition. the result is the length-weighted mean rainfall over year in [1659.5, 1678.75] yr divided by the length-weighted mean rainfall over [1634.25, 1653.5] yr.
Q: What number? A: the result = 0.56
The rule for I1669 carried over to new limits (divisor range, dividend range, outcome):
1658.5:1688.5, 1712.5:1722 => 2.31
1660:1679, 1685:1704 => 0.86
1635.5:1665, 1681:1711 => 0.57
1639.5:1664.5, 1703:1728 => 1.06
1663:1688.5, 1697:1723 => 2.49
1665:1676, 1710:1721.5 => 2.00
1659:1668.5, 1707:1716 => 1.29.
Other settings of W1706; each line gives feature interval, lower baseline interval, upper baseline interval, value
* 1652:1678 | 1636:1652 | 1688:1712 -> 6.3 yr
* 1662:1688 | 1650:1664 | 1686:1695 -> 9.4 yr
